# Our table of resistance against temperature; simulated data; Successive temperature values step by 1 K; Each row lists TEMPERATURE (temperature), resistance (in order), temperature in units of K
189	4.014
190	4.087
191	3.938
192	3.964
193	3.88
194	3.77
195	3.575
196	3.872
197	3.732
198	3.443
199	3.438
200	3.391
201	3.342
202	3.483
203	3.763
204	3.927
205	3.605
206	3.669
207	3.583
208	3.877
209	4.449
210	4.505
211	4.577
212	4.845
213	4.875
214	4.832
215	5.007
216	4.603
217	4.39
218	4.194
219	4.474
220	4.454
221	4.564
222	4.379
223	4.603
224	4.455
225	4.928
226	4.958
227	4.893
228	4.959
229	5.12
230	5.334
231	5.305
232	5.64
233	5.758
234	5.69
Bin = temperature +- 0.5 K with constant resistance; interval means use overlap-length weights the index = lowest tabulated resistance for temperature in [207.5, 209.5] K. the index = 3.877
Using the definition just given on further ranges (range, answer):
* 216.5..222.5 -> 4.194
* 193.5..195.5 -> 3.575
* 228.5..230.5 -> 5.12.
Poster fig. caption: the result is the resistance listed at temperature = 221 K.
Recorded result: 4.564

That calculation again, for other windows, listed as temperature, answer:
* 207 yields 3.583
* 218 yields 4.194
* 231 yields 5.305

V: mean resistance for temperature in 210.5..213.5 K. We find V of 4.77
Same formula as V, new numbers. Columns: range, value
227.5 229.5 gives 5.04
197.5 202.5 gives 3.42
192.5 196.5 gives 3.77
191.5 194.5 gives 3.87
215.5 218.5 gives 4.4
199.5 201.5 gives 3.37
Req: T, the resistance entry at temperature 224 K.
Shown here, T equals 4.455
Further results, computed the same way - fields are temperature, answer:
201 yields 3.342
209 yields 4.449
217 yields 4.39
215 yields 5.007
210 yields 4.505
